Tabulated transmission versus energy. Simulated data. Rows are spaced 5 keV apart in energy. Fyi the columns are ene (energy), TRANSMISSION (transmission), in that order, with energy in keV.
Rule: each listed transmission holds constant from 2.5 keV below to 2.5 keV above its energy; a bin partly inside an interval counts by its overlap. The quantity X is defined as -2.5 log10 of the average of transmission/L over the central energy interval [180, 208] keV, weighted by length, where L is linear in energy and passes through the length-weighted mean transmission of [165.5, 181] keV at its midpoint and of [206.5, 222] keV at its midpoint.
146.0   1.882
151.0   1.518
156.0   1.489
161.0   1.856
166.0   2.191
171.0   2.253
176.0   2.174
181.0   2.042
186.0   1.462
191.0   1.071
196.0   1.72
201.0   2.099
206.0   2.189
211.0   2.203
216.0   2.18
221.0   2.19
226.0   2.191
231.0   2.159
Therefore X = 0.25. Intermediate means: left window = 2.18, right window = 2.19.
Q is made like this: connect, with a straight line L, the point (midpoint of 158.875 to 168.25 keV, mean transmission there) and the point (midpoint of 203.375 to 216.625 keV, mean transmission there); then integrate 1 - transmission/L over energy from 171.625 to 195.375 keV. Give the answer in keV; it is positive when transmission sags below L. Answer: 4.1 keV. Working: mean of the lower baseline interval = 2.03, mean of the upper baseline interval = 2.19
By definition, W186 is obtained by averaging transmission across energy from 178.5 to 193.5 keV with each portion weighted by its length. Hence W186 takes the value 1.52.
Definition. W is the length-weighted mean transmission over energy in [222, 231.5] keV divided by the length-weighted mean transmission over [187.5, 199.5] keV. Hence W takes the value 1.5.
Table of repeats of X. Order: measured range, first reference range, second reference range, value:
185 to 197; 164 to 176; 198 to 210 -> 0.49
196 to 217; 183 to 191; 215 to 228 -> -0.16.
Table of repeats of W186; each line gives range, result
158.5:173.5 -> 2.1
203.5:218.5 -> 2.19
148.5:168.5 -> 1.76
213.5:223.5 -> 2.19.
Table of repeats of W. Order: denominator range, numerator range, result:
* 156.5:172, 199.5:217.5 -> 1.08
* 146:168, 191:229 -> 1.16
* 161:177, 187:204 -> 0.76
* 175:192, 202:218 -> 1.28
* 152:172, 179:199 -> 0.83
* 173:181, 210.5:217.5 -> 1.02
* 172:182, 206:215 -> 1.03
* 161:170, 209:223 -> 1.04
